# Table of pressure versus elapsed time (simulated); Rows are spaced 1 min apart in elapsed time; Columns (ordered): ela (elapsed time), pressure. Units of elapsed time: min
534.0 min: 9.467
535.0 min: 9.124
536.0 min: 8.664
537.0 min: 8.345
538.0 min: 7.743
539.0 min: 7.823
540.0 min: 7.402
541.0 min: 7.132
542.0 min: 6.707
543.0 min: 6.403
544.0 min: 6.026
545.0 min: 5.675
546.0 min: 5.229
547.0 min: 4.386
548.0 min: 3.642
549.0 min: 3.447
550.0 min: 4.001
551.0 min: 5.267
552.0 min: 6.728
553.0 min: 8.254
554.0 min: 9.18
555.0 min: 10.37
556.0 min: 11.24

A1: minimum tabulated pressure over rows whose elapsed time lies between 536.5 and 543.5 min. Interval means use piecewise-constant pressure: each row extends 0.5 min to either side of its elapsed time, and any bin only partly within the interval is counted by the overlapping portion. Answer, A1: 6.403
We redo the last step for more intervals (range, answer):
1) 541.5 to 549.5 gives 3.447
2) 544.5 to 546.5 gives 5.229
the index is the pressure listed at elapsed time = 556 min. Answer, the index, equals 11.24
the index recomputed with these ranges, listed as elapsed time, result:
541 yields 7.132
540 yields 7.402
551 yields 5.267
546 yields 5.229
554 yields 9.18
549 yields 3.447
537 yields 8.345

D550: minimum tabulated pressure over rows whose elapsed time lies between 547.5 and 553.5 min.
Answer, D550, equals 3.447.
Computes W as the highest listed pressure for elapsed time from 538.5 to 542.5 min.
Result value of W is 7.823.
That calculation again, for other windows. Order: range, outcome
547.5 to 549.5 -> 3.642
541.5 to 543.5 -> 6.707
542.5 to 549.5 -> 6.403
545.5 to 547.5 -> 5.229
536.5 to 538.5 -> 8.345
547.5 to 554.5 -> 9.18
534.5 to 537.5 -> 9.124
